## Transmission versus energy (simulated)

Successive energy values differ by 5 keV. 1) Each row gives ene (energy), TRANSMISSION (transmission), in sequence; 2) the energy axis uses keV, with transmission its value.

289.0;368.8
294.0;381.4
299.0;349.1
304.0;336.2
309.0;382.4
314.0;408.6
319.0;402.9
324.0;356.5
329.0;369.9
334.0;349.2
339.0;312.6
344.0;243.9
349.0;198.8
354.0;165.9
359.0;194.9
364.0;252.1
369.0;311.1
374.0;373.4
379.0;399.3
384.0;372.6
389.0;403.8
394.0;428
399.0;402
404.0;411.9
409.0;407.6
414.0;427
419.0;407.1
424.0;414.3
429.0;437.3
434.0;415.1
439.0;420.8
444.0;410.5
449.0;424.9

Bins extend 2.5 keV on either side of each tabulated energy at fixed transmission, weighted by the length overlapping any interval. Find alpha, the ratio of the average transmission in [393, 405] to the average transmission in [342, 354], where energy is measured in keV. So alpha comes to 1.97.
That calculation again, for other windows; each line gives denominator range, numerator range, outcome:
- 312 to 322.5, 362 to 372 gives 0.72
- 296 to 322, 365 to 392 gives 0.98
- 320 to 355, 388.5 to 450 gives 1.41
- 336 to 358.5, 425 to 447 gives 1.83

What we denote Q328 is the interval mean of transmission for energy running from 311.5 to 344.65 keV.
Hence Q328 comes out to 355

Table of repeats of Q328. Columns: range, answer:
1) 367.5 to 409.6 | 391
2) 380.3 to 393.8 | 396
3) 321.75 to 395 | 313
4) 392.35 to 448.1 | 417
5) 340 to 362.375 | 210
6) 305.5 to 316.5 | 390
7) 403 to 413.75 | 413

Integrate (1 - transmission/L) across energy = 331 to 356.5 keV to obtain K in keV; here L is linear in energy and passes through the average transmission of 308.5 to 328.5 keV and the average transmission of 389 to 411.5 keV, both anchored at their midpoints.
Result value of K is 8.9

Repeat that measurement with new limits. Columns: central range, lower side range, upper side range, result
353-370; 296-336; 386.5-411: 7.06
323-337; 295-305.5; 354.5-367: -3.57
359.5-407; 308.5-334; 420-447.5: 4.36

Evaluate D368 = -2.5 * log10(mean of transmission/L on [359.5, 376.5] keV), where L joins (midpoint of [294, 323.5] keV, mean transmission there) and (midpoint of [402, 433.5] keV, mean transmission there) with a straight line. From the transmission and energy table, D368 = 0.31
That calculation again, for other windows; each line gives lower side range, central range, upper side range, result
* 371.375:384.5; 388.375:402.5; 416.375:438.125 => -0.05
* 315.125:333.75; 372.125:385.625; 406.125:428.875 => 0.05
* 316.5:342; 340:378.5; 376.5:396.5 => 0.42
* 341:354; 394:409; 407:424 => -0.11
